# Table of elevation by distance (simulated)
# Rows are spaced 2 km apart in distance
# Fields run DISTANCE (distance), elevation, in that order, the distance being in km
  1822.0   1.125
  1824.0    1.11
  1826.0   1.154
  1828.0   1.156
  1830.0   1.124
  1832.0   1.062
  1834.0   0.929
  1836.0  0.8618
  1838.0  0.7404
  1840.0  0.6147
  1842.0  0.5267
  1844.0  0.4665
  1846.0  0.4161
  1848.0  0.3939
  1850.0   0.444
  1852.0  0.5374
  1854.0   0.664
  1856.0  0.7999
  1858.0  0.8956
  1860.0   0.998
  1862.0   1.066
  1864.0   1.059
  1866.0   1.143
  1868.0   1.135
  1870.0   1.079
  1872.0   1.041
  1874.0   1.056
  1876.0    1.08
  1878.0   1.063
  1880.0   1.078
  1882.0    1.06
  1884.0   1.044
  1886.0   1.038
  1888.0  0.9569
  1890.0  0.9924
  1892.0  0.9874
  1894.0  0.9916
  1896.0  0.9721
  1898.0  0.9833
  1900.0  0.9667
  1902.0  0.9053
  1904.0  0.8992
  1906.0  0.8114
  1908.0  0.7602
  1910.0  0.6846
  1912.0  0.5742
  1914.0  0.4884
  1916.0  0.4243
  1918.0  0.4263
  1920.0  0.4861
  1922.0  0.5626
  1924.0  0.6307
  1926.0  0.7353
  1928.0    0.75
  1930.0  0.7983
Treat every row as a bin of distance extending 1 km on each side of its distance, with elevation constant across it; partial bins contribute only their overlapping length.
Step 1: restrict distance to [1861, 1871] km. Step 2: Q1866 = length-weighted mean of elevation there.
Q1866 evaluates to 1.1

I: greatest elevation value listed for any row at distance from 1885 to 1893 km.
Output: 1.038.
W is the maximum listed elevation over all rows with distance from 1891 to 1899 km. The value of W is 0.9916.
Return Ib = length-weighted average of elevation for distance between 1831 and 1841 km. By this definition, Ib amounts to 0.842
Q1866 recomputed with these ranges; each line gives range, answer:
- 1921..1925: 0.597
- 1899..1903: 0.936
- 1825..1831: 1.14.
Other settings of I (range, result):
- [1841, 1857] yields 0.7999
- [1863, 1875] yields 1.143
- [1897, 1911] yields 0.9833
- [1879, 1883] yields 1.078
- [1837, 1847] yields 0.7404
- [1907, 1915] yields 0.7602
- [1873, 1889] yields 1.08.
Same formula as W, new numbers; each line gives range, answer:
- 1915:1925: 0.6307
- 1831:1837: 1.062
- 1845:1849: 0.4161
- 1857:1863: 1.066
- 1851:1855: 0.664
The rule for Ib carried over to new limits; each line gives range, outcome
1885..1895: 0.993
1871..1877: 1.06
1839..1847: 0.506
